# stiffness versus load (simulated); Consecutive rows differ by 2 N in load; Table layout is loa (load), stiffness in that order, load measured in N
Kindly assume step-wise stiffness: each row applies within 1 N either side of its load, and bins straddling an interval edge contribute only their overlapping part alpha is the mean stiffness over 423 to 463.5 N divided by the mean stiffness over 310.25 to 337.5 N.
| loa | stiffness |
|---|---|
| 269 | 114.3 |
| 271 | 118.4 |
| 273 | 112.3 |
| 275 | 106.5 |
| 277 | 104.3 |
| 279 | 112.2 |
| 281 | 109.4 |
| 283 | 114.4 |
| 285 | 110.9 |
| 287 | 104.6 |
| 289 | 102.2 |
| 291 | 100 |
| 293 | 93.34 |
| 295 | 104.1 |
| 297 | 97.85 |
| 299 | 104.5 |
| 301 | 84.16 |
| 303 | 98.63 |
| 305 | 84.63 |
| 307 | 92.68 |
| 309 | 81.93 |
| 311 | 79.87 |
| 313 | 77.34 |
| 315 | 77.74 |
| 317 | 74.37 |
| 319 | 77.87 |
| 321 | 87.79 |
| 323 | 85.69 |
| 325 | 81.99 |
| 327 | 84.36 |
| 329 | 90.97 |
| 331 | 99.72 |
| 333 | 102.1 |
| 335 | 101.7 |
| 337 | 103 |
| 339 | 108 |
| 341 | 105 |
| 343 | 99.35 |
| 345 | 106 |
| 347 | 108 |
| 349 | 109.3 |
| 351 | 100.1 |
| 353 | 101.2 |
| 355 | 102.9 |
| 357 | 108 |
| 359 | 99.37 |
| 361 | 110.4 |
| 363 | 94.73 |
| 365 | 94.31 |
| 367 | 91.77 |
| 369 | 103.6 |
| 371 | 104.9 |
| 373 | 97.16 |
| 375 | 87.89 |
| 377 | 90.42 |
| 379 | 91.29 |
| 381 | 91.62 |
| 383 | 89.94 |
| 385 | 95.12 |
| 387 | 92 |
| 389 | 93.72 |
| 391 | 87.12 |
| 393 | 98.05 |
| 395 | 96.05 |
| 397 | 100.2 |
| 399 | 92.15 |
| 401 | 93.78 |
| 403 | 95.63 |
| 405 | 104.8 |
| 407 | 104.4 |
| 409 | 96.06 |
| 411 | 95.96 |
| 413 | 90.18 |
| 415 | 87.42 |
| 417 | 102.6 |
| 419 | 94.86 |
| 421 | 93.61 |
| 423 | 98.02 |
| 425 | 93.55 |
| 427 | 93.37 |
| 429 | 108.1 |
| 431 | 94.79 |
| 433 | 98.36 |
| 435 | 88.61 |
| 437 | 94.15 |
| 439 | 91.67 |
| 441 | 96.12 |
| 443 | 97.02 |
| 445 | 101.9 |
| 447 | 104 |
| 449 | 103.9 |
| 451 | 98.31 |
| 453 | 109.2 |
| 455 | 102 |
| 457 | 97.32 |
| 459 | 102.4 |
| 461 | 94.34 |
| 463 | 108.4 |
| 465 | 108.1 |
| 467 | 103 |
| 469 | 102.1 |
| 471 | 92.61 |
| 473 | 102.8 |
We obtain 1.13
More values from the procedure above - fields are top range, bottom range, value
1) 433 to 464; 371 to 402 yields 1.06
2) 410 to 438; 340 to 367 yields 0.93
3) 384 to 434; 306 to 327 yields 1.17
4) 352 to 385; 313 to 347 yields 1.05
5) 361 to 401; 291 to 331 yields 1.08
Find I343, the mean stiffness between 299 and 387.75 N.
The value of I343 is 94.4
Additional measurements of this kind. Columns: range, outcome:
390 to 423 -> 95.9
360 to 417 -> 95.5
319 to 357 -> 98.4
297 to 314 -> 88.5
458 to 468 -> 103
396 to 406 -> 97.3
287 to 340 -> 91.7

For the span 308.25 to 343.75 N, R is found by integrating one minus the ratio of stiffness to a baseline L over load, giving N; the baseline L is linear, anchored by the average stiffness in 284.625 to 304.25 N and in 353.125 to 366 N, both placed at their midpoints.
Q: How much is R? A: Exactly 3.7 N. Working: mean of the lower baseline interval 99.5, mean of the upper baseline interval 102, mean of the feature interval 89.9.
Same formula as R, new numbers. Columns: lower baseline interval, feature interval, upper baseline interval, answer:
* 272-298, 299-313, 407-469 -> 2.3 N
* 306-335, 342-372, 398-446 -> -4.3 N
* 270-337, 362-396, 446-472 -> 1.6 N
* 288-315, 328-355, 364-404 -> -2.8 N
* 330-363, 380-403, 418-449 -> 1.5 N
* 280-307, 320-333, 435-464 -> 1.4 N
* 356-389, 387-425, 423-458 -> 0.7 N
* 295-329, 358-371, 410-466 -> -1.2 N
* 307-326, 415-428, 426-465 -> 0.1 N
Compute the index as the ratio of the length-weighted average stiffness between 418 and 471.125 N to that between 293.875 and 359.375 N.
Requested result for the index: 1.0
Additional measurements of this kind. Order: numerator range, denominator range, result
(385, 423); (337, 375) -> 0.94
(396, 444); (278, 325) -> 1.03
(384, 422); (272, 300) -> 0.91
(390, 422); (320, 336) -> 1.04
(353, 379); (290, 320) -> 1.11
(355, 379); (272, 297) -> 0.93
